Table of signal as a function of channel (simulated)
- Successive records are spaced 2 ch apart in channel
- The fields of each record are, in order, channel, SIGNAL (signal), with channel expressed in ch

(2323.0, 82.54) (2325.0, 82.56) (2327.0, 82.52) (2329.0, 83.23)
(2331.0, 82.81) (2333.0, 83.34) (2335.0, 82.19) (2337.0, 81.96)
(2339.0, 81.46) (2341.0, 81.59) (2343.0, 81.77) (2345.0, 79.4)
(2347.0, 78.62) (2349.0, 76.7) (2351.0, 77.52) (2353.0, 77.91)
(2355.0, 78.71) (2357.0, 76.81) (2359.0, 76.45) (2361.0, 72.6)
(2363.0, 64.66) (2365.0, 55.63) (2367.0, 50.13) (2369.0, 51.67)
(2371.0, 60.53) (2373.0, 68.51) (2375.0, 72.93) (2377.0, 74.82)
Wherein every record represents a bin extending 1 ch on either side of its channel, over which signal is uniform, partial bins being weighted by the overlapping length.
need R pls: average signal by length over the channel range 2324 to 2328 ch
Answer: 82.5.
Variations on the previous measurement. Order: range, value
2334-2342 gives 81.8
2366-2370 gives 50.9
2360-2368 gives 60.8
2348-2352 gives 77.1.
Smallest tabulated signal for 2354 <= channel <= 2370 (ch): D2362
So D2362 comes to 50.13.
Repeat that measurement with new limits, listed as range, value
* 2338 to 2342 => 81.46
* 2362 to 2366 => 55.63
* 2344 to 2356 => 76.7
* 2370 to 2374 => 60.53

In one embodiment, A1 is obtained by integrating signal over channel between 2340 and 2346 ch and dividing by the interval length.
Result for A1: 80.9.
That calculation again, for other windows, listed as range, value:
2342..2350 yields 79.1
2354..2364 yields 73.8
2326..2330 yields 82.9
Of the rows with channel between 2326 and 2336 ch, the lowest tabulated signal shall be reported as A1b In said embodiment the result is 82.19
